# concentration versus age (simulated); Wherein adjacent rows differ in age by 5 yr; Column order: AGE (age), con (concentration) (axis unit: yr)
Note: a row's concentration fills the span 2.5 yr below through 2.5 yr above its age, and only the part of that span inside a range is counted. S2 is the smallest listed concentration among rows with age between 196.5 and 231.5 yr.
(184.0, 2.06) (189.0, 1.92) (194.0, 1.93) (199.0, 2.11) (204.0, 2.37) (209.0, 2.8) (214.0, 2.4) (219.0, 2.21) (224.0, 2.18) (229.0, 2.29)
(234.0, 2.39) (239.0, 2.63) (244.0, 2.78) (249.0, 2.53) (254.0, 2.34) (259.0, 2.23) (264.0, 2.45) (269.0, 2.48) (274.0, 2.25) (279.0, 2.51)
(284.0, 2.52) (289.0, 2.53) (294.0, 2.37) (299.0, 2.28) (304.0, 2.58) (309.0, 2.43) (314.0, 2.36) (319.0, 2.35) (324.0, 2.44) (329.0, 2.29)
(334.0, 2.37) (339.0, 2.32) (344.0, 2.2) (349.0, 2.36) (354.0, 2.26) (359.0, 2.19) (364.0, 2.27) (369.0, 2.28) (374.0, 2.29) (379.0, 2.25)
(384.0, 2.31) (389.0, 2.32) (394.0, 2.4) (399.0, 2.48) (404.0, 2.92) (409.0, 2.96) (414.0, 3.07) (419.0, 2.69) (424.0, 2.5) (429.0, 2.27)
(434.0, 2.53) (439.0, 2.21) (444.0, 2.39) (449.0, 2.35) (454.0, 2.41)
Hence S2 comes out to 2.11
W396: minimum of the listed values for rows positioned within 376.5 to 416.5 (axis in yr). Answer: 2.25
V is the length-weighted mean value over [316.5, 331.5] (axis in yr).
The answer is 2.36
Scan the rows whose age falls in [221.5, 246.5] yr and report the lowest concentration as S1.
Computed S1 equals 2.18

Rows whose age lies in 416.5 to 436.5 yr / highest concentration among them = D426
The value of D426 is 2.69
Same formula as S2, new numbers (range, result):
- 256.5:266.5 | 2.23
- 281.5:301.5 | 2.28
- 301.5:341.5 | 2.29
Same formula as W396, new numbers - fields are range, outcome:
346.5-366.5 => 2.19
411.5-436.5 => 2.27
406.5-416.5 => 2.96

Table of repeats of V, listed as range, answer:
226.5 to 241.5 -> 2.44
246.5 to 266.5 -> 2.39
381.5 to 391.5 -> 2.31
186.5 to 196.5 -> 1.93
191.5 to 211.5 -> 2.3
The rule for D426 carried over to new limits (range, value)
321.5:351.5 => 2.44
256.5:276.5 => 2.48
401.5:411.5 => 2.96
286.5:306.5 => 2.58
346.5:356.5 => 2.36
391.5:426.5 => 3.07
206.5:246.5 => 2.8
